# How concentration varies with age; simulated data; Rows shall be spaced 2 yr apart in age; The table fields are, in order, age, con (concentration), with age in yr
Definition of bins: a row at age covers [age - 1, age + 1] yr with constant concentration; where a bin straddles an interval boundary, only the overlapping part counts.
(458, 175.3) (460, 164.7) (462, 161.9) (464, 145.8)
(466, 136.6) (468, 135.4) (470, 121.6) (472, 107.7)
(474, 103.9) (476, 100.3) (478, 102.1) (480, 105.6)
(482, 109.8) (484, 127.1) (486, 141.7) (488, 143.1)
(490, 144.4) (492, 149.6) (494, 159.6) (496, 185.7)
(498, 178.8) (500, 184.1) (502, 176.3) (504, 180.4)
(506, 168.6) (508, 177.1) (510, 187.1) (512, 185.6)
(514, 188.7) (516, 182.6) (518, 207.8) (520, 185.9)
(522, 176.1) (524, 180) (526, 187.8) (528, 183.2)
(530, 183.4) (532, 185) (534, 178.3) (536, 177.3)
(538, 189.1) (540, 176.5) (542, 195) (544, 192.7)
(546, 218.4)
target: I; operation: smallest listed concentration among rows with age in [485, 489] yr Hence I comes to 141.7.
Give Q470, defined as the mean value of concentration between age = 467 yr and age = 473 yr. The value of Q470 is 122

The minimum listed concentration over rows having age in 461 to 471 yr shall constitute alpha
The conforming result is 121.6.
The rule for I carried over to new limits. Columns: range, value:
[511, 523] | 176.1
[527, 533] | 183.2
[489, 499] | 144.4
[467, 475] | 103.9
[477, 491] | 102.1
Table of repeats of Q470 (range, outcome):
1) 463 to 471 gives 135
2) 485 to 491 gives 143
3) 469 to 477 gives 108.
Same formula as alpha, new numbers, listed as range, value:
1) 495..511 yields 168.6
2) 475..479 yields 100.3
